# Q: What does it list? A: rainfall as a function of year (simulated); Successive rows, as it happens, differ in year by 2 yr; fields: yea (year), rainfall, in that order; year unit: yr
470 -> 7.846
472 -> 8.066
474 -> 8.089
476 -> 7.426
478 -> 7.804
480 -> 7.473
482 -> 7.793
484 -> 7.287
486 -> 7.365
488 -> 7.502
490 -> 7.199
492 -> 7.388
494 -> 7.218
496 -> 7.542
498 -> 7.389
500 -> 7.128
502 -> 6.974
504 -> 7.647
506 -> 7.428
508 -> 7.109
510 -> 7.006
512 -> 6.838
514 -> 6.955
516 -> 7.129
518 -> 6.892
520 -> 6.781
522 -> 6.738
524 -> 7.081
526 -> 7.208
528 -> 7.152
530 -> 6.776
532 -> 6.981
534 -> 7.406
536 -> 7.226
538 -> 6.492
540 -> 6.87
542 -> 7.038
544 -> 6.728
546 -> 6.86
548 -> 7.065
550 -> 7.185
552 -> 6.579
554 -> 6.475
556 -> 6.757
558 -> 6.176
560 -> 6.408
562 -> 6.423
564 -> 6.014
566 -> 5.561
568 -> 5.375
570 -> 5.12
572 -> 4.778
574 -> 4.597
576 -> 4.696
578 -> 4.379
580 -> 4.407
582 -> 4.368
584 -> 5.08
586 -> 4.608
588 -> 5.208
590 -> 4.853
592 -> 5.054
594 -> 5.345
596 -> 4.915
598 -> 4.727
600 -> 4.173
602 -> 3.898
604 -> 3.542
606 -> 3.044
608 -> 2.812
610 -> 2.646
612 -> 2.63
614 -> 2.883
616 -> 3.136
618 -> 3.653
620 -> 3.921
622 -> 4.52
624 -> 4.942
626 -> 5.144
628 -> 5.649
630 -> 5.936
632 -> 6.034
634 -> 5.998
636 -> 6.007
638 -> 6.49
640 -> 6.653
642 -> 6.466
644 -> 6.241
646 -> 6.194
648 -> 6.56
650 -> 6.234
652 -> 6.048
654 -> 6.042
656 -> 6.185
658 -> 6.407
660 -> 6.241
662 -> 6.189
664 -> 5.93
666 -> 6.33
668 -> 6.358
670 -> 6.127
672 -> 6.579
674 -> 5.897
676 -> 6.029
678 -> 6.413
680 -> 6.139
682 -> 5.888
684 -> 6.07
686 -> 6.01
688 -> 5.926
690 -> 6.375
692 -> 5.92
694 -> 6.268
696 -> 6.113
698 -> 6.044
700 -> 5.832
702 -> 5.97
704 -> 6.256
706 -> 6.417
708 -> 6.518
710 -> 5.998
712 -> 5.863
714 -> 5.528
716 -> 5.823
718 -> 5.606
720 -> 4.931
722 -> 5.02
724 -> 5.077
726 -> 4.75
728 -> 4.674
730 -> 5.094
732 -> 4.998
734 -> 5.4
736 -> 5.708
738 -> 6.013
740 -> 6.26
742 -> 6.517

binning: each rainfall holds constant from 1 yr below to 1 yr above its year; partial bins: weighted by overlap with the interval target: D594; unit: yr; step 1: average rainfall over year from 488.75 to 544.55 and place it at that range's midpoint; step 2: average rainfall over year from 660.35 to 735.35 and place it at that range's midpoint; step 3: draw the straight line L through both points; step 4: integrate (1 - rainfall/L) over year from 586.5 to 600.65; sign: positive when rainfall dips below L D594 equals 3.6 yr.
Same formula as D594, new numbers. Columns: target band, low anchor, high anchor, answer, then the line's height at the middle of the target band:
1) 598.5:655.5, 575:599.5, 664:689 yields 5.5 yr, 5.39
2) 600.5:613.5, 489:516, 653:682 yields 6.8 yr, 6.57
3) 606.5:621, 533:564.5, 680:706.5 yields 7.5 yr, 6.44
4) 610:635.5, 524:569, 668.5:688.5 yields 7.5 yr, 6.36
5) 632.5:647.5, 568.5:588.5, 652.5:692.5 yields -1.7 yr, 5.66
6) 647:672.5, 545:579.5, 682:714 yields -0.9 yr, 6.03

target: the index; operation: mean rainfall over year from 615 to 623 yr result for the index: 3.81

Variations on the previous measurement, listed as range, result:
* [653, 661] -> 6.22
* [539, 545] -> 6.88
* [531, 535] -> 7.19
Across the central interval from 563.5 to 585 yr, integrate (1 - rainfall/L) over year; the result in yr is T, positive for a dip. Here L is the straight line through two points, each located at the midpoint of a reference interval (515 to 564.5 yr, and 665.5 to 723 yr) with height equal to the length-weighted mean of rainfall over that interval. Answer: 5.6 yr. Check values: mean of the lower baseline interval 6.83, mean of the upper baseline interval 6.01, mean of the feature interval 4.92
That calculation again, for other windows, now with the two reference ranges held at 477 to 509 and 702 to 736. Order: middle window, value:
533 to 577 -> 4.0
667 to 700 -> -1.8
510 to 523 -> 0.5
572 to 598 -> 7.2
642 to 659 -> -0.5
